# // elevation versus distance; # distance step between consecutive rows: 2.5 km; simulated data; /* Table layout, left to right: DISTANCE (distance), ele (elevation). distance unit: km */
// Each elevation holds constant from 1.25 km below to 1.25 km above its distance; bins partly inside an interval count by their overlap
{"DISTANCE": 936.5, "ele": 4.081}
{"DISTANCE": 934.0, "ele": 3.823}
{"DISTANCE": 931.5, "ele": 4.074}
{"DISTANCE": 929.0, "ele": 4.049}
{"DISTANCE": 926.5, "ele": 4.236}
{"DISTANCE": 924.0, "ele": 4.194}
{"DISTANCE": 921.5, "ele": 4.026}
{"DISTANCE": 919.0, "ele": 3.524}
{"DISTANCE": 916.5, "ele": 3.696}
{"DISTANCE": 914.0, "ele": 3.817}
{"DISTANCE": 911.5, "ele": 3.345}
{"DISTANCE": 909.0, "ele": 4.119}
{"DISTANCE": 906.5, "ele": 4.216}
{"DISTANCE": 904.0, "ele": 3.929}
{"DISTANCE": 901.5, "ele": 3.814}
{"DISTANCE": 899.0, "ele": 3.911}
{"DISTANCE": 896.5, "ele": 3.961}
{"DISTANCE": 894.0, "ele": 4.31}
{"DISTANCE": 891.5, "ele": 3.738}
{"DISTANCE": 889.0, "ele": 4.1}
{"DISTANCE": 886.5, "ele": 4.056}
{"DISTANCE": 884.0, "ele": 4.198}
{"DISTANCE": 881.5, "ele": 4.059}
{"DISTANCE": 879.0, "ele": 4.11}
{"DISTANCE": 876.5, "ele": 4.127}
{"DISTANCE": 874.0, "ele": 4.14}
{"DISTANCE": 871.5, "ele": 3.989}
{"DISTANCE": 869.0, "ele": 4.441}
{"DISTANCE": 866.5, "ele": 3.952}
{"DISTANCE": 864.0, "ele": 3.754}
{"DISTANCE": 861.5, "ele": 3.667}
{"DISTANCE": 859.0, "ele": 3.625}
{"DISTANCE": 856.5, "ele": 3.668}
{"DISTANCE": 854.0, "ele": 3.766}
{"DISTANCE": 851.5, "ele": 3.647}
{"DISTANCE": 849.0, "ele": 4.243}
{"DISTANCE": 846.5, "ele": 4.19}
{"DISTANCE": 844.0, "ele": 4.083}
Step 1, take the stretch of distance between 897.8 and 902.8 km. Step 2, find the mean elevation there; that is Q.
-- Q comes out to 3.86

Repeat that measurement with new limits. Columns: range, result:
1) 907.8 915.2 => 3.76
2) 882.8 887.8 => 4.13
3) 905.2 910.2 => 4.17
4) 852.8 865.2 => 3.7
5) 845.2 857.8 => 3.9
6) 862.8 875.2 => 4.06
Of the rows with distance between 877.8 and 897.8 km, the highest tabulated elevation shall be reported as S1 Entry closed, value 4.31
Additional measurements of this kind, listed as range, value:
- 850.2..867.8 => 3.952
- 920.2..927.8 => 4.236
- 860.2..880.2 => 4.441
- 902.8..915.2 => 4.216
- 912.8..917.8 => 3.817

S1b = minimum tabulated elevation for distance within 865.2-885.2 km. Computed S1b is 3.952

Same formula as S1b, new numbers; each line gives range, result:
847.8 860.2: 3.625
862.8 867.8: 3.754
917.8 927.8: 3.524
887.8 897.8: 3.738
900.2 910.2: 3.814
